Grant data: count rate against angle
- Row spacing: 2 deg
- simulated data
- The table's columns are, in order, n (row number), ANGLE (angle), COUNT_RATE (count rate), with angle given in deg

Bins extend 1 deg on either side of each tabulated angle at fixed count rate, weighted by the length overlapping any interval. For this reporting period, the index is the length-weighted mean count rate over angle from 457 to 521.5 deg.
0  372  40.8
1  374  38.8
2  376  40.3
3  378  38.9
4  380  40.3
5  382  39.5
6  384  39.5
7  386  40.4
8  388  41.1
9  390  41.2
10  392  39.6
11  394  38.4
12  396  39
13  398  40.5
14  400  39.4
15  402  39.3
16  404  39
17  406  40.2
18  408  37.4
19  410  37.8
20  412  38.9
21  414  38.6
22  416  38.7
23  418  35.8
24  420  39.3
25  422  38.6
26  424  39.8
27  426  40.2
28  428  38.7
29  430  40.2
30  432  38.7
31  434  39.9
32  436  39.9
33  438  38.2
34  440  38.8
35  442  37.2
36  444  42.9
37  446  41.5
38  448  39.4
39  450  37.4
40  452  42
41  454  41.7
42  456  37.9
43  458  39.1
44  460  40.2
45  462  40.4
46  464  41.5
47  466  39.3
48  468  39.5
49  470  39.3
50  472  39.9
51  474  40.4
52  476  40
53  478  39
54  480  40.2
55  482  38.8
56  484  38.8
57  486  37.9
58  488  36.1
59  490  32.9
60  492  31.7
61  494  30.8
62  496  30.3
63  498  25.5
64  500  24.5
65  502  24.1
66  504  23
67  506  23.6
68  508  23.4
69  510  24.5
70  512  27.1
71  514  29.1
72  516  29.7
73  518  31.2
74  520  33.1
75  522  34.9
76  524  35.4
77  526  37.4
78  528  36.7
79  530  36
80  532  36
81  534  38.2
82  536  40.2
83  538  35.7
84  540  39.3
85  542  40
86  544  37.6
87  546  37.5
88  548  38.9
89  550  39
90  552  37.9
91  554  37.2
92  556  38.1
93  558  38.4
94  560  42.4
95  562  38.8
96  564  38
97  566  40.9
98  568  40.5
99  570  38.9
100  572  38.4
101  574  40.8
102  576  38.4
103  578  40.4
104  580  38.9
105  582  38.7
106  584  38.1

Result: 33.6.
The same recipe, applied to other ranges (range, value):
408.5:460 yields 39.2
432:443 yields 38.8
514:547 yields 36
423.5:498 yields 38.5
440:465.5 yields 40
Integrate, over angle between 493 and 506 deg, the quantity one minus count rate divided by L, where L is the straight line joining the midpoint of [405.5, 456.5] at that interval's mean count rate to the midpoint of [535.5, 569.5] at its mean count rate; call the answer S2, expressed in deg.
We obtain 4.3 deg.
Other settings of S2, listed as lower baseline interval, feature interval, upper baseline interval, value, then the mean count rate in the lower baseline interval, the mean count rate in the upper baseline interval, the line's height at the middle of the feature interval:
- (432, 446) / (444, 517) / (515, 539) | 5.6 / 39.6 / 35.4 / 37.6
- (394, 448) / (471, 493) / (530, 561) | 0.6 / 39.2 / 38.3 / 38.8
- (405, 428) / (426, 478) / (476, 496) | -3.3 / 38.7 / 36.1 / 37.4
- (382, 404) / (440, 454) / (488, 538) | -1.7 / 39.8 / 31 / 35.8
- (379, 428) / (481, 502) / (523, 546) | 3.2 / 39.3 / 37.5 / 38.1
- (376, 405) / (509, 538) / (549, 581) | 4.2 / 39.7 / 39.2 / 39.3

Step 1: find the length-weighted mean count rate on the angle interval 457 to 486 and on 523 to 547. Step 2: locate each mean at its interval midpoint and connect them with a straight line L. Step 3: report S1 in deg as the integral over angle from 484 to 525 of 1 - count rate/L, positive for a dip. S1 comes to 9.4 deg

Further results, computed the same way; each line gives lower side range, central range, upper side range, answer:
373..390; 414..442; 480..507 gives -2.1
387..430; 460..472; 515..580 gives -0.5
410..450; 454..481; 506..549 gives -1.9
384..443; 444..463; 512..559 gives -1.0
